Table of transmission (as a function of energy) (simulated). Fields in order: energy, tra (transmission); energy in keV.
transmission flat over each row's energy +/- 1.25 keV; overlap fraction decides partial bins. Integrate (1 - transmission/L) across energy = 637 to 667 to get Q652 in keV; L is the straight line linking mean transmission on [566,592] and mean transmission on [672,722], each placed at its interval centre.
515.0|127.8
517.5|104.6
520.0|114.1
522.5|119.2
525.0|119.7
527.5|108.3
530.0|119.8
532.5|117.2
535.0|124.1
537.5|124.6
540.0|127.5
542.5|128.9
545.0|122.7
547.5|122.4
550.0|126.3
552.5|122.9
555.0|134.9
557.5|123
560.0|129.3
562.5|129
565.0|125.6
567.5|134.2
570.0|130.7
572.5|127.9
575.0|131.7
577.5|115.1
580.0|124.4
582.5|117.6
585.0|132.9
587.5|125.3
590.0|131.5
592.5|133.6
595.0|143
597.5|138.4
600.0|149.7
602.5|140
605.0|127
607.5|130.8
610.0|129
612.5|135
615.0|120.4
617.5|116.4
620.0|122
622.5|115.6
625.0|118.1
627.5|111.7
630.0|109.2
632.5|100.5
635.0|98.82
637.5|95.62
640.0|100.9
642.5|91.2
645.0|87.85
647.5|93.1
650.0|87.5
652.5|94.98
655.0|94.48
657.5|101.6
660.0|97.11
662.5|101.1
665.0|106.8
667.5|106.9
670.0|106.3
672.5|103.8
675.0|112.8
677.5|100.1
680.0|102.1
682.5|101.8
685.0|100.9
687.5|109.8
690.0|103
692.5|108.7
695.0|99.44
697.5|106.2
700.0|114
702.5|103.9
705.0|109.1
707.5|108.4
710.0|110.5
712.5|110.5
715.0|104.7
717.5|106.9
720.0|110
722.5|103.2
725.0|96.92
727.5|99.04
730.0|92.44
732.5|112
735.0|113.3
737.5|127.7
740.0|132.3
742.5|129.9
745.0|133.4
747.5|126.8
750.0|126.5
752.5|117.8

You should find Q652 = 4.7 keV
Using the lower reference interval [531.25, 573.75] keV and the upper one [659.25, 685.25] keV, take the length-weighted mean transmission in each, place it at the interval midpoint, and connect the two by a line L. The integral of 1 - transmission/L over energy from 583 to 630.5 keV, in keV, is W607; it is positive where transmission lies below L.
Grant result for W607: -4.8 keV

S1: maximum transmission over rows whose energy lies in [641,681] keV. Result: 112.8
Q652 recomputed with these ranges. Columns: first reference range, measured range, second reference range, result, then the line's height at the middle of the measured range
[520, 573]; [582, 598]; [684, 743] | -1.58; 120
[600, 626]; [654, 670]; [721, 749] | 2.65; 122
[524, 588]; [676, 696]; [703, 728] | 1.12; 110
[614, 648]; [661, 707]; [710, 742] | 1.12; 108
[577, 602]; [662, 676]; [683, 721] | 0.96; 114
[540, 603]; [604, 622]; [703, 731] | -0.43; 122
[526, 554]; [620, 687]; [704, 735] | 5.82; 112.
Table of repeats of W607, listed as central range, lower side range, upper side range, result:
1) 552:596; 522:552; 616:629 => -3.28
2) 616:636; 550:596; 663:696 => 0.83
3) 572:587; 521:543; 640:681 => -1.60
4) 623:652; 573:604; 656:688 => 3.94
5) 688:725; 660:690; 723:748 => 1.16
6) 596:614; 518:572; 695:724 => -2.71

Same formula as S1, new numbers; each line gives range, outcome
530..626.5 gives 149.7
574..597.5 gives 143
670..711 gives 114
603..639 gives 135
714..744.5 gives 132.3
